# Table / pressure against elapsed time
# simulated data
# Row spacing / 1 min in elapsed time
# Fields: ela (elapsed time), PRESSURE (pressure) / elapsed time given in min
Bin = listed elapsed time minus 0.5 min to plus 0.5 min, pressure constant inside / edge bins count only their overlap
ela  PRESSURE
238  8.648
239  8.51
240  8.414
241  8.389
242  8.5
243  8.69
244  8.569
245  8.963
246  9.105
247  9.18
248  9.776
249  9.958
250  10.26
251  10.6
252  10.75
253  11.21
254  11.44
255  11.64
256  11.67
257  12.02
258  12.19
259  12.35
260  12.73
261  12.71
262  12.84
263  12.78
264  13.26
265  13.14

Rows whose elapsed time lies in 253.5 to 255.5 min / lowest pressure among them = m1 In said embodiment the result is 11.44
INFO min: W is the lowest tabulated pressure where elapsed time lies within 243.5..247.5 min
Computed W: 8.569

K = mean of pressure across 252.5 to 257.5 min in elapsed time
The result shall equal 11.6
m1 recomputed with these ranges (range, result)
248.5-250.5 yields 9.958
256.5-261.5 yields 12.02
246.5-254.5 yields 9.18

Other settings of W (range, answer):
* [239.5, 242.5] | 8.389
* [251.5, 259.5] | 10.75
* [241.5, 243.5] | 8.5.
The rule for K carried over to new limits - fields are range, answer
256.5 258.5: 12.1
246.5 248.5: 9.48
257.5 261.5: 12.5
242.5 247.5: 8.9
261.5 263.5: 12.8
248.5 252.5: 10.4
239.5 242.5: 8.43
